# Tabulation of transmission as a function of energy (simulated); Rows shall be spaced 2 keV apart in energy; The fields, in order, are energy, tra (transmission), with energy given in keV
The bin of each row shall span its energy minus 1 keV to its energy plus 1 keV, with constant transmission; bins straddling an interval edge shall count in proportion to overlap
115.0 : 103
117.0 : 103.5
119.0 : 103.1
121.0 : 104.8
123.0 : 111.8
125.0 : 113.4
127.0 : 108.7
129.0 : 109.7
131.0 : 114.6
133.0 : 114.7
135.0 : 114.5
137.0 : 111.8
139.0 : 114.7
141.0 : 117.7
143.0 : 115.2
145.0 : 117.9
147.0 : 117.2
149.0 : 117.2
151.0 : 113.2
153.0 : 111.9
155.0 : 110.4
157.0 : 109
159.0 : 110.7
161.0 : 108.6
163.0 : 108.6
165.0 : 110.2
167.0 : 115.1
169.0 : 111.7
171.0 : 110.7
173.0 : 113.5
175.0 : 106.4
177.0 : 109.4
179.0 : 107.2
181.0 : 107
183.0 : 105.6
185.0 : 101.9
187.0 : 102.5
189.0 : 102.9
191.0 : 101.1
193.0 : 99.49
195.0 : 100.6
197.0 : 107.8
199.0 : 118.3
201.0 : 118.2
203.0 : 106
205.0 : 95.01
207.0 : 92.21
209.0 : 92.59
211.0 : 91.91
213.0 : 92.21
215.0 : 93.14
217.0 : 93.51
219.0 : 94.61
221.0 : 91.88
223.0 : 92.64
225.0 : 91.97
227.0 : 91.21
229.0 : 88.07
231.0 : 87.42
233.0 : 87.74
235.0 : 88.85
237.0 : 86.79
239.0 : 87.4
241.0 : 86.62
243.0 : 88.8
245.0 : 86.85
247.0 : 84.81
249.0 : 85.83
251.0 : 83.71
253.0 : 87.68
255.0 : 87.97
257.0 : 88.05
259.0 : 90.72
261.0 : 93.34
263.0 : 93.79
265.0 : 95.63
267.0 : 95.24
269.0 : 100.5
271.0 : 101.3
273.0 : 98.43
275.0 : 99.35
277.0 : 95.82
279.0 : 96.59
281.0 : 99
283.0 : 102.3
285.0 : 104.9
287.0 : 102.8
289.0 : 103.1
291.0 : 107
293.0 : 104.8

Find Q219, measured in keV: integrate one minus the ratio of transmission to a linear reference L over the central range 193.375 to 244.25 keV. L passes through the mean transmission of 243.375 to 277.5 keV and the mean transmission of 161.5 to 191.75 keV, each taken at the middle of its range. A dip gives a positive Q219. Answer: 2.7 keV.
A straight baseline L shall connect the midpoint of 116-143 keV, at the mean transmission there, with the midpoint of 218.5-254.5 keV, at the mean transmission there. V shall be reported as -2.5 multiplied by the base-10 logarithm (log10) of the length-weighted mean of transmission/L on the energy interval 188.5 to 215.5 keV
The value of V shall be -0.06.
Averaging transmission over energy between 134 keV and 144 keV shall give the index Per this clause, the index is 115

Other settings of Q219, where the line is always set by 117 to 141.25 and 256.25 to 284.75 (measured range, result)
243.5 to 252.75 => 1.24 keV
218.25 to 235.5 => 1.82 keV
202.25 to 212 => 0.75 keV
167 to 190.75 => -0.28 keV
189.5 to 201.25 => -0.27 keV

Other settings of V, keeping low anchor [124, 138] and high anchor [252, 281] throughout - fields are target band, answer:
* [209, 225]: 0.09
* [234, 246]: 0.12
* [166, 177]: -0.04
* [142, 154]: -0.05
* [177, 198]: 0.01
